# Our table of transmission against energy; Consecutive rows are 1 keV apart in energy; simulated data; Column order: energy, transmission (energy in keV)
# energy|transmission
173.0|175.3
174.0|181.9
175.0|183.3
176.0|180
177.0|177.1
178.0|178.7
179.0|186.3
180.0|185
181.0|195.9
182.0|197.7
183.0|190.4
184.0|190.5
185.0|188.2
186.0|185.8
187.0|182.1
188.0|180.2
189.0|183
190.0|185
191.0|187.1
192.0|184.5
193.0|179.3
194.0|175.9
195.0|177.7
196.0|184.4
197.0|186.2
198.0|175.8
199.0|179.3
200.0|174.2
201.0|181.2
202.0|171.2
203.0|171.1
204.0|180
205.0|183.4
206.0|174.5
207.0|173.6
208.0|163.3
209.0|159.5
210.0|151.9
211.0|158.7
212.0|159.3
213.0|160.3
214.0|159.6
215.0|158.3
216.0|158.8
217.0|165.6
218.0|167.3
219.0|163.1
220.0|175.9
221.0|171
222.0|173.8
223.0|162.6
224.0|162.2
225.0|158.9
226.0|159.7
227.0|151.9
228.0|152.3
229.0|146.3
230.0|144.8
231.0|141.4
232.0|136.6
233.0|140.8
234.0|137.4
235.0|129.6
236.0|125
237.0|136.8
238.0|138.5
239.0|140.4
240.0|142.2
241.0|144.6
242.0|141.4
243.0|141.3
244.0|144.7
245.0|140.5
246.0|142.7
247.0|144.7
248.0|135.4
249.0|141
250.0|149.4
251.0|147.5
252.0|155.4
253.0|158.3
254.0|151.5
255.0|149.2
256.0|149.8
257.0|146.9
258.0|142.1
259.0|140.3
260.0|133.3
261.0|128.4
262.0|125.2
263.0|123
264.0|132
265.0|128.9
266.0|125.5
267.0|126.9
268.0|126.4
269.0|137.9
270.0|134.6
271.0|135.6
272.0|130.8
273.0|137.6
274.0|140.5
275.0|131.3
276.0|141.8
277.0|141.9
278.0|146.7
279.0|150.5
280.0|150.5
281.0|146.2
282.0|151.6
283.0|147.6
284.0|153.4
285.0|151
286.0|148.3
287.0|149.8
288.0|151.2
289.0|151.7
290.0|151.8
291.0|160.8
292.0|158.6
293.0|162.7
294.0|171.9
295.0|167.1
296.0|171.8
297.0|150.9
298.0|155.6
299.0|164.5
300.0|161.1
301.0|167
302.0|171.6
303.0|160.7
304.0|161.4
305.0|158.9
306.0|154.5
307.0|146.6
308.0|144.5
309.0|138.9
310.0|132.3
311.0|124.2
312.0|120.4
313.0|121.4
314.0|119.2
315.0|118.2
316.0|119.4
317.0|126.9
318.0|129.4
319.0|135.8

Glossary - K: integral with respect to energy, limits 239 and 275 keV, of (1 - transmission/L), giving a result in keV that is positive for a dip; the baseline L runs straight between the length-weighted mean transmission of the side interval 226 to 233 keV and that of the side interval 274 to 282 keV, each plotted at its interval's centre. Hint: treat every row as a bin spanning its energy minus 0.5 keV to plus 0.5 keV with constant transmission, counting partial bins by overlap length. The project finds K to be 1.5 keV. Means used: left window 146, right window 144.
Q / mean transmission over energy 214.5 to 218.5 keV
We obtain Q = 162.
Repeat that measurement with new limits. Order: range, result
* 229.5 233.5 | 141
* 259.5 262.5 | 129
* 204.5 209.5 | 171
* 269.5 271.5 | 135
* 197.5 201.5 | 178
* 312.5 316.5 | 120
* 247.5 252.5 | 146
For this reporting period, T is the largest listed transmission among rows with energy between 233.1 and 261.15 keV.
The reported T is 158.3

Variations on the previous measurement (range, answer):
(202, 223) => 183.4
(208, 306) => 175.9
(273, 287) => 153.4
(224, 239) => 162.2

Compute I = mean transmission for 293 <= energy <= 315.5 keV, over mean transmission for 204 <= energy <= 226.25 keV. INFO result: 0.91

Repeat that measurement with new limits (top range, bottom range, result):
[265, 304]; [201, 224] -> 0.90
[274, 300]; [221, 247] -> 1.05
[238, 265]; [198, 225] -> 0.84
